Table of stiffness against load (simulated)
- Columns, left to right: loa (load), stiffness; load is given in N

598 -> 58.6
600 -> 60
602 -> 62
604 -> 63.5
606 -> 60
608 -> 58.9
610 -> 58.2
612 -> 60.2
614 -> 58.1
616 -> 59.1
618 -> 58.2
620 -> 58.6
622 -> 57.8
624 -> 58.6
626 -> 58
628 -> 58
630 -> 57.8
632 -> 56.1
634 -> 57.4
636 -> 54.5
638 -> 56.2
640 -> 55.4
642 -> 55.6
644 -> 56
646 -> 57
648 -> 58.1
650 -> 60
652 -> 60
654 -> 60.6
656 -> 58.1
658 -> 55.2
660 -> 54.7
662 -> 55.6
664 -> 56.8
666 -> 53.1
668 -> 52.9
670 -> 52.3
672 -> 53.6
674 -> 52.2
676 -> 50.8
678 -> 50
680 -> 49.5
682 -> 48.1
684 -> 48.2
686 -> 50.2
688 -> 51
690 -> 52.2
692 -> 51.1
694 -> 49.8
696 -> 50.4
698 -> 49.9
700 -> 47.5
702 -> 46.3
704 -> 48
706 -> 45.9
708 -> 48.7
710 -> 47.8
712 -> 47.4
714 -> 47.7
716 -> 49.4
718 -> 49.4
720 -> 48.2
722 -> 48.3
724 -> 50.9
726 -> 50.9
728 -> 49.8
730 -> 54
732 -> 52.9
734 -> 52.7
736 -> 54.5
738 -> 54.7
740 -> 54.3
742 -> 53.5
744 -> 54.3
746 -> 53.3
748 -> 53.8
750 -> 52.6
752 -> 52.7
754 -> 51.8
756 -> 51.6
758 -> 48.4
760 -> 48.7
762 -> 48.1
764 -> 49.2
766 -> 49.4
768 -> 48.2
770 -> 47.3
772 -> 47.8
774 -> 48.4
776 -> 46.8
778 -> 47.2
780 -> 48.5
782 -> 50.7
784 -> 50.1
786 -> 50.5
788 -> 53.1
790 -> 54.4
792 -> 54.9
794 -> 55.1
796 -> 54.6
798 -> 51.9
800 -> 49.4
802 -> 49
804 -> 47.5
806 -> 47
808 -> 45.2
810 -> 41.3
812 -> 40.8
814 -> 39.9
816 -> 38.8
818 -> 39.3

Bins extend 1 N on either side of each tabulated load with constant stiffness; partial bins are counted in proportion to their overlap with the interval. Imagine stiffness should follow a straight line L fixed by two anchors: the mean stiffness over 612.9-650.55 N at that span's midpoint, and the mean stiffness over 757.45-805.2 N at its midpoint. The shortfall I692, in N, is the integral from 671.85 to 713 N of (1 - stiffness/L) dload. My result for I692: 3.8 N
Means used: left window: 57.4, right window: 50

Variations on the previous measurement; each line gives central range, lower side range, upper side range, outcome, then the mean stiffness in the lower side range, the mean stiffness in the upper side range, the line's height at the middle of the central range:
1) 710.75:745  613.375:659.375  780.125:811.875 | 1.2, 57.6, 50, 53.2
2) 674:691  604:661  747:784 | 1.4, 57.8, 49.5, 54.7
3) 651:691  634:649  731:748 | 1.6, 56.2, 53.8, 55.5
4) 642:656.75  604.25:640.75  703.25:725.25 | -0.9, 58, 48.4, 55.2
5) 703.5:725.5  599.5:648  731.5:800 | 2.2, 58.1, 51.3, 53.8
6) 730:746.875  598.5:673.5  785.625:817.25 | -0.7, 57.4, 48.2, 51.7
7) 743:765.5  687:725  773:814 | -1.0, 48.9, 49.1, 49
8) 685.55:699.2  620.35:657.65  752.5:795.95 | 1.0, 57.5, 50.1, 54.6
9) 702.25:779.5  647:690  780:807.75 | 3.1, 53.8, 51.1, 52.3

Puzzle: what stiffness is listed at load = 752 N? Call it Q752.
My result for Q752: 52.7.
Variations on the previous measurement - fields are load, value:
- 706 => 45.9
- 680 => 49.5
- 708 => 48.7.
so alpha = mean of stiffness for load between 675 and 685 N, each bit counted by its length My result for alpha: 49.3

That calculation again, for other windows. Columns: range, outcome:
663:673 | 53.7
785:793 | 53.2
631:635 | 56.8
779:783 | 49.6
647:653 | 59.4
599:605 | 61.8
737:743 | 54.2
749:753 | 52.7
